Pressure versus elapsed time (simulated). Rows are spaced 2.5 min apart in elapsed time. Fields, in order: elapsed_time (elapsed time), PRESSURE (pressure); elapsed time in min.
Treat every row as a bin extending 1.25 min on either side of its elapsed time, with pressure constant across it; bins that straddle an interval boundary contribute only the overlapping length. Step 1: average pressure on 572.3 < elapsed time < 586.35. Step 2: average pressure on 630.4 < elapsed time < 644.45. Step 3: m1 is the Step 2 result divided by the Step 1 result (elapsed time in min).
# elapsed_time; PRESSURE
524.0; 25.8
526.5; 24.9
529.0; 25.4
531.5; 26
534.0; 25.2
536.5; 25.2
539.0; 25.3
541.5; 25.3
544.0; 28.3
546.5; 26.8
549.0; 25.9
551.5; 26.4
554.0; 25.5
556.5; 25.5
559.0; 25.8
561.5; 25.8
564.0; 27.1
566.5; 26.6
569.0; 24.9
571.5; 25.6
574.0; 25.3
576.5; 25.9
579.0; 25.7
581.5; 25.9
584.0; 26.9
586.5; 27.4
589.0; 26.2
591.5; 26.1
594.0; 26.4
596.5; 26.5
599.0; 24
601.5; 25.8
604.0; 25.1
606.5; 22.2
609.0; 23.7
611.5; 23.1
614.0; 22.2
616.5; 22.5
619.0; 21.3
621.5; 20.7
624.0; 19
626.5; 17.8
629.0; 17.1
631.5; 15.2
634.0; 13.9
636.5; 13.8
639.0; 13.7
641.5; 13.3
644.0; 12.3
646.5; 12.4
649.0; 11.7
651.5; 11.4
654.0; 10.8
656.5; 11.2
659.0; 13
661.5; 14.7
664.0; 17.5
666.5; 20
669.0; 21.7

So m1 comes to 0.5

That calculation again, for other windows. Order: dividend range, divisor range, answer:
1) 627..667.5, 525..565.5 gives 0.54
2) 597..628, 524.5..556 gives 0.86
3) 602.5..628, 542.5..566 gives 0.83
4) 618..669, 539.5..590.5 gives 0.58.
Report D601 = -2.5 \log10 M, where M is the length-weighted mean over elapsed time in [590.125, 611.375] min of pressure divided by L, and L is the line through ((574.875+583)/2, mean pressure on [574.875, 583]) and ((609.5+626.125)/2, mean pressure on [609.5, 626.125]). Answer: -0.07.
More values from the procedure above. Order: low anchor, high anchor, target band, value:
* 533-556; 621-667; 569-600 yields -0.21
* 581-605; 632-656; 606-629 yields -0.08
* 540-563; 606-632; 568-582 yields -0.06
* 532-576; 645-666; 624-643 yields 0.05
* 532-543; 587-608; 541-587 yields -0.03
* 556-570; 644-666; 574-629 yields -0.16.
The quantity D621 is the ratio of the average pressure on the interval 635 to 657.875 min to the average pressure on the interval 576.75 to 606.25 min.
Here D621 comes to 0.5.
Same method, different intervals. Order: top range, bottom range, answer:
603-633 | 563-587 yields 0.79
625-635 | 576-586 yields 0.62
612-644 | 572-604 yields 0.67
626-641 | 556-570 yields 0.58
